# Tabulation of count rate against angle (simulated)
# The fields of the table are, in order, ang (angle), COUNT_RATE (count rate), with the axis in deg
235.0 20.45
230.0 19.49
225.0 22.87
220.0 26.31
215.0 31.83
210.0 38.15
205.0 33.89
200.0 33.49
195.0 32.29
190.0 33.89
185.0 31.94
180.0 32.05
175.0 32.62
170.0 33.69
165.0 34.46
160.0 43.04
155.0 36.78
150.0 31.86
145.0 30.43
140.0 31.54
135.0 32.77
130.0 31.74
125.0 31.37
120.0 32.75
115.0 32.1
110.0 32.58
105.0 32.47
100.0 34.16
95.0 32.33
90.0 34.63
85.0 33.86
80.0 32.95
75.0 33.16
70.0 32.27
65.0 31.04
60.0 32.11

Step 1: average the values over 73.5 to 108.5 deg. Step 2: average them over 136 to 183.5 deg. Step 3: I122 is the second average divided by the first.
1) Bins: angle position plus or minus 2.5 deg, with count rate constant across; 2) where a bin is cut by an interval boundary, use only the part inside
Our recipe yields 1.0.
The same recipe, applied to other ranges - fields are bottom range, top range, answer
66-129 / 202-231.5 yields 0.89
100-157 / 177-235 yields 0.93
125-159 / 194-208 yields 1.02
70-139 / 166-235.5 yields 0.93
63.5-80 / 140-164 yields 1.08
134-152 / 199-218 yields 1.08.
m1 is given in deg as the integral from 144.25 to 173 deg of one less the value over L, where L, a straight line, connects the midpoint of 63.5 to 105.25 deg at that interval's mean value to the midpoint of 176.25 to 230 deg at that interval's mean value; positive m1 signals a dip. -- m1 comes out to -3.1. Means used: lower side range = 33.1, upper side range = 31.1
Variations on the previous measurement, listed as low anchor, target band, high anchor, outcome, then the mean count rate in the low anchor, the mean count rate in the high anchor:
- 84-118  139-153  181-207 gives 0.7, 33.1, 33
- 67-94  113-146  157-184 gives 2.3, 33.3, 35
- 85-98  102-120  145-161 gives 0.9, 33.6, 35.6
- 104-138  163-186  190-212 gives 0.4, 32.2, 34.3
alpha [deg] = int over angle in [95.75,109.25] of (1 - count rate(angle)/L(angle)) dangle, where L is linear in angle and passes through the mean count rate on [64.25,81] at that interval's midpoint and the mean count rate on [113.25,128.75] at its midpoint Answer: -0.38 deg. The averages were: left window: 32.4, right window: 32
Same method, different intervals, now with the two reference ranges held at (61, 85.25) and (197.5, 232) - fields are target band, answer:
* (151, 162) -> -2.82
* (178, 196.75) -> -1.51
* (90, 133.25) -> -1.16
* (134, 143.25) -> -0.23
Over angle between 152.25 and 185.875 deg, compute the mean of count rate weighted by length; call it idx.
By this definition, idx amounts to 35.1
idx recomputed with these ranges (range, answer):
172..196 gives 32.6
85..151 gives 32.4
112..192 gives 33.3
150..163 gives 38.2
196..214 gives 34.7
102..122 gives 32.5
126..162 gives 33.8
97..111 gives 33.1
